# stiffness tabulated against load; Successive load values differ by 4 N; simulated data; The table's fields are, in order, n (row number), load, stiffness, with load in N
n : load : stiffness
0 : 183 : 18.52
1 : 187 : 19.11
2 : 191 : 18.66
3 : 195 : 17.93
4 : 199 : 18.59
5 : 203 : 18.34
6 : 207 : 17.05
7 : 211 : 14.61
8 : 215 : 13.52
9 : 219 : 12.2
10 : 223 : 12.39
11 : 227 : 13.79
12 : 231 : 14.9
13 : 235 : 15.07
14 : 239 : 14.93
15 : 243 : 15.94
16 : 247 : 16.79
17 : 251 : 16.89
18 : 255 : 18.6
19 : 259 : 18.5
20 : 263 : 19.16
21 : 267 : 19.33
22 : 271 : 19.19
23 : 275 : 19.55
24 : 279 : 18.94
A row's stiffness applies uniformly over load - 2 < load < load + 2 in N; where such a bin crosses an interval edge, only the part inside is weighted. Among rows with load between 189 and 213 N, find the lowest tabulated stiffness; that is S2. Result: 14.61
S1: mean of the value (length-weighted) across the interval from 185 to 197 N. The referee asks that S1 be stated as 18.6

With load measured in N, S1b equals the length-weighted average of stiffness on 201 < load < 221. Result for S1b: 15.1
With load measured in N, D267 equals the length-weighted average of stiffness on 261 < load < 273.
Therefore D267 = 19.2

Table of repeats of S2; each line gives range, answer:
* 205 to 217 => 13.52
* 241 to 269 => 15.94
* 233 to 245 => 14.93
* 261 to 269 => 19.16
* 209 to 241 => 12.2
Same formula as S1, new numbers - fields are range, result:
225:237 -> 14.6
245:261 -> 17.7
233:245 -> 15.3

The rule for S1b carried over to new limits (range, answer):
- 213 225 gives 12.7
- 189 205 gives 18.4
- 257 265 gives 18.8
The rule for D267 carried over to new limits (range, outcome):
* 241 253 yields 16.5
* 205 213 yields 15.8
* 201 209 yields 17.7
